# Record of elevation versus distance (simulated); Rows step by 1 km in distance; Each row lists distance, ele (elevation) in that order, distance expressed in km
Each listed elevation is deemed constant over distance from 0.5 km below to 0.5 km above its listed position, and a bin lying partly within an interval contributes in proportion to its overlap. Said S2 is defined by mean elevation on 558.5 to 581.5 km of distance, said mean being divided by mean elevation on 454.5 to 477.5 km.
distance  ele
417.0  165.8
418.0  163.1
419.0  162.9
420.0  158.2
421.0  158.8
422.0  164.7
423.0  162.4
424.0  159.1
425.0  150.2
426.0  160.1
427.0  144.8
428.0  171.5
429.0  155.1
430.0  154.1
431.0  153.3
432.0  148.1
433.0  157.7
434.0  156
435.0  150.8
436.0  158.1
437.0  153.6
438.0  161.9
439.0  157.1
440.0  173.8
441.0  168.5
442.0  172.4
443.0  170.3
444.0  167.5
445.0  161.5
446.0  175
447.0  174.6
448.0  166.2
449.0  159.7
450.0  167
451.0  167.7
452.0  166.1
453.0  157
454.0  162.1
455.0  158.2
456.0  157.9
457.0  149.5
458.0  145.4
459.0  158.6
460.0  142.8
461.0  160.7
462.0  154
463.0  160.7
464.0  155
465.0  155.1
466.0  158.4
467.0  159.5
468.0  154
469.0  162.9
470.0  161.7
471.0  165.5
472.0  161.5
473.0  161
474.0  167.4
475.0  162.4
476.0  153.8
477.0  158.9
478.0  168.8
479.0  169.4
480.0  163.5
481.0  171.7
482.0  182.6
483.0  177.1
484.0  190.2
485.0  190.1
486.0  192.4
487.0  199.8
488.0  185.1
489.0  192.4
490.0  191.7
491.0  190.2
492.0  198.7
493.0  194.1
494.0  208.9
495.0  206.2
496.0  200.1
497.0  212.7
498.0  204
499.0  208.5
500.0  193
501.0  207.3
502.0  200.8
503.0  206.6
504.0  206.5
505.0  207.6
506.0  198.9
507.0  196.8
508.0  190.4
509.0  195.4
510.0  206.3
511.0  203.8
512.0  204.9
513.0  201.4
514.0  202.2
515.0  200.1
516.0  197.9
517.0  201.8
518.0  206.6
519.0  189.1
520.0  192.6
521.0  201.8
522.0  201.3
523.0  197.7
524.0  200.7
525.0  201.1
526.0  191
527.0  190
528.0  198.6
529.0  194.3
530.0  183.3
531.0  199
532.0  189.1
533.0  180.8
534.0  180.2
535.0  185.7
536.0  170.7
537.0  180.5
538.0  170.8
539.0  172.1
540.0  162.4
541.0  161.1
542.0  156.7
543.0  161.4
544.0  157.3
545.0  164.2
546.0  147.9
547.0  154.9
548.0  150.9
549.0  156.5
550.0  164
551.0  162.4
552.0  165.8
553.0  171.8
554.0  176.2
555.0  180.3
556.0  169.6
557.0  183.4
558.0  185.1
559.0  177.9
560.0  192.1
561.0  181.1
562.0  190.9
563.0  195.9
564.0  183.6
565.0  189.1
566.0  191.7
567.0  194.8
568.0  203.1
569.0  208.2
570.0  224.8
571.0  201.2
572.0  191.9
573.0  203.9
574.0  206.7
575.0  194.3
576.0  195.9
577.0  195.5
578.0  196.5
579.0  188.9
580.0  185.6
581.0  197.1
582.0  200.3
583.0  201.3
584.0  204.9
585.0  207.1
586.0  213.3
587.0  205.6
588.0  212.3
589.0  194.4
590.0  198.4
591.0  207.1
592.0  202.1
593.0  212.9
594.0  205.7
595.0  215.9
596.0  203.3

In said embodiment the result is 1.24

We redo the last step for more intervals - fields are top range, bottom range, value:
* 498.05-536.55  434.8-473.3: 1.22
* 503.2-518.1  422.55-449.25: 1.25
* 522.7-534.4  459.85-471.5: 1.22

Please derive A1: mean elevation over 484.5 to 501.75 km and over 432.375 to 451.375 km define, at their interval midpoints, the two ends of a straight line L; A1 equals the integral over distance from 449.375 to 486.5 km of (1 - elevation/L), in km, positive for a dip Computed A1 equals 3.70 km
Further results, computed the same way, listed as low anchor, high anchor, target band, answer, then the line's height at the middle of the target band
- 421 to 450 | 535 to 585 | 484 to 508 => -3.9 km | 171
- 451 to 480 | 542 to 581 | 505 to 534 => -4.2 km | 172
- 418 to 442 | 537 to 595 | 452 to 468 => 0.9 km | 165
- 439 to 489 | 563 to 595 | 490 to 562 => -1.3 km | 185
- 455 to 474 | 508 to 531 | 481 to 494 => -1.2 km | 174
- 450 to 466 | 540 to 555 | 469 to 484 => -0.8 km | 158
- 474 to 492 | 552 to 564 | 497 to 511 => -1.7 km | 180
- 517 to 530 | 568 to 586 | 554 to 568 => 0.9 km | 199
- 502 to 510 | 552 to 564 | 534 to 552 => 2.2 km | 187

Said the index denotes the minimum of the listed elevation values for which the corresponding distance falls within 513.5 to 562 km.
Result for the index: 147.9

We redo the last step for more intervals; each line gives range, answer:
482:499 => 177.1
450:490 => 142.8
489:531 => 183.3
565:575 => 189.1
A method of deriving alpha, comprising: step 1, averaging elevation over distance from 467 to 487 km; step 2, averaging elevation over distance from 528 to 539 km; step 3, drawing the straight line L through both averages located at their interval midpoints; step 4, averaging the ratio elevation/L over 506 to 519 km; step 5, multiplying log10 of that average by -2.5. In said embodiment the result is -0.12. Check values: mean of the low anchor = 170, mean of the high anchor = 184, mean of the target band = 200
